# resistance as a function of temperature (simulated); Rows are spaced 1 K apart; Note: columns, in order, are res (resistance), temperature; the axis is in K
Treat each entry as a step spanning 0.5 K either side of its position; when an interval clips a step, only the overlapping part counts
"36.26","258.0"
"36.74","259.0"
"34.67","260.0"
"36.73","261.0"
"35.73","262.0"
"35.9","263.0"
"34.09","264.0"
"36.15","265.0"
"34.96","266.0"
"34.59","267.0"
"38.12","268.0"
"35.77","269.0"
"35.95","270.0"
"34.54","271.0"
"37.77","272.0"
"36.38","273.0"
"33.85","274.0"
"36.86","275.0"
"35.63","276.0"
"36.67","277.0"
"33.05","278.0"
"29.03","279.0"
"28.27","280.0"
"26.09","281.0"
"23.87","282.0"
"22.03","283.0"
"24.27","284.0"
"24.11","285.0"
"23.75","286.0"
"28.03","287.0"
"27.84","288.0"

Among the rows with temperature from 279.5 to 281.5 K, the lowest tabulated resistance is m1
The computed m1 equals 26.09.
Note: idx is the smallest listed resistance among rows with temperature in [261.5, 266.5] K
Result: 34.09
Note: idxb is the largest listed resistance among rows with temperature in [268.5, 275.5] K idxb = 37.77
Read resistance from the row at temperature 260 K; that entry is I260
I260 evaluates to 34.67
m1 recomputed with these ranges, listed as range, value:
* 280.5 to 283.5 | 22.03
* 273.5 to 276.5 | 33.85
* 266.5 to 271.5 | 34.54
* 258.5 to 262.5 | 34.67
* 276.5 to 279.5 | 29.03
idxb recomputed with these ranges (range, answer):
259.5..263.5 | 36.73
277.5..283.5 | 33.05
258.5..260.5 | 36.74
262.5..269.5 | 38.12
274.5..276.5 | 36.86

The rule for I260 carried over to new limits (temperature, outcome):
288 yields 27.84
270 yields 35.95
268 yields 38.12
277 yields 36.67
